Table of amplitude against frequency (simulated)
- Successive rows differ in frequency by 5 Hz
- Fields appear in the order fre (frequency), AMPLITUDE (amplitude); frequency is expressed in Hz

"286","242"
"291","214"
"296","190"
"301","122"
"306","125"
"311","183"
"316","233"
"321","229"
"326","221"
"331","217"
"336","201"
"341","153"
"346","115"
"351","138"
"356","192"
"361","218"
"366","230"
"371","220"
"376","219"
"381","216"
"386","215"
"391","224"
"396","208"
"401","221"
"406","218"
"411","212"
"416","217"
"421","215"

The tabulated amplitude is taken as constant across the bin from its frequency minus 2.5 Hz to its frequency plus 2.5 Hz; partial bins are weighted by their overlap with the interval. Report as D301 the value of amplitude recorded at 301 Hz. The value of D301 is 122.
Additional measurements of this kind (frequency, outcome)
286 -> 242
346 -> 115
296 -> 190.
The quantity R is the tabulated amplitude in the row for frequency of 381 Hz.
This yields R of 216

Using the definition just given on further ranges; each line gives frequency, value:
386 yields 215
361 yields 218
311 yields 183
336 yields 201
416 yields 217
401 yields 221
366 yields 230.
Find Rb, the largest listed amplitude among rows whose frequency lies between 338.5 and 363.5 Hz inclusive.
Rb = 218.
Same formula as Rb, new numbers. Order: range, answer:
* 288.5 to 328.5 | 233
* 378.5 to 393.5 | 224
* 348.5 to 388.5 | 230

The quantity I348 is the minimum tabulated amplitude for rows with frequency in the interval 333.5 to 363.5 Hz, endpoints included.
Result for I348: 115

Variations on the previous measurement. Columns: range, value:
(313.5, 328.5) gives 221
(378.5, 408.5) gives 208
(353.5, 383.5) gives 192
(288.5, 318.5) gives 122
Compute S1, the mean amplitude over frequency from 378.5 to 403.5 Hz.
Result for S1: 217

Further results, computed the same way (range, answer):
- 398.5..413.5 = 217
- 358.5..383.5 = 221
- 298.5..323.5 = 178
